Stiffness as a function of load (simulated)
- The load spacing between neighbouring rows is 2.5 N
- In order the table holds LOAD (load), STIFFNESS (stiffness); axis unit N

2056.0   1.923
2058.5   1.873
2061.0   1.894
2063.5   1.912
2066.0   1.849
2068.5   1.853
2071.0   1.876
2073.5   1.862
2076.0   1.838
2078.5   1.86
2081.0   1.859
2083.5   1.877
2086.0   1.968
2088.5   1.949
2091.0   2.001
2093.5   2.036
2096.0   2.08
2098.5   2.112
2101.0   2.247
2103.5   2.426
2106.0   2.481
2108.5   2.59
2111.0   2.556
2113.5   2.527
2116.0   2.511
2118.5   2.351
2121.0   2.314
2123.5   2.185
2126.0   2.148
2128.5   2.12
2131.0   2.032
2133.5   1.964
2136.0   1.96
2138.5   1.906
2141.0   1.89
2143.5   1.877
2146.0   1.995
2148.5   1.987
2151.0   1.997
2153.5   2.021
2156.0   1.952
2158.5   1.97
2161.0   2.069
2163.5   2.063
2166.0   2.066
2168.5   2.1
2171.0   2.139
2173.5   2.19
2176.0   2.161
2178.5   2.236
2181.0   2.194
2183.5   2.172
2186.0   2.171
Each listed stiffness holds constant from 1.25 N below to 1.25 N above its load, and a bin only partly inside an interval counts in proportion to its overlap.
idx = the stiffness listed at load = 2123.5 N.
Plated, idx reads 2.185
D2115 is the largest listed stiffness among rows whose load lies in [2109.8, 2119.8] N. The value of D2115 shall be 2.556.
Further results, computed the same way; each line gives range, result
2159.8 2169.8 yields 2.1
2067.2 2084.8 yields 1.877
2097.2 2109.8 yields 2.59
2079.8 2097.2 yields 2.08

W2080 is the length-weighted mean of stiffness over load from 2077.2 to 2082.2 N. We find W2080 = 1.86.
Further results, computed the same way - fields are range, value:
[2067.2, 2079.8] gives 1.86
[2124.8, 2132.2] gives 2.1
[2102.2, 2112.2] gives 2.51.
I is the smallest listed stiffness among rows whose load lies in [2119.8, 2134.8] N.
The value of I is 1.964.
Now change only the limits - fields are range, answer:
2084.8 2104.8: 1.949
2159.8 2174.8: 2.063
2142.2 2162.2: 1.877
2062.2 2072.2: 1.849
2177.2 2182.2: 2.194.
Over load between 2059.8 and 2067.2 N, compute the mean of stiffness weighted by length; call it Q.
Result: 1.89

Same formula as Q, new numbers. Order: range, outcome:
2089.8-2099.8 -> 2.06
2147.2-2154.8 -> 2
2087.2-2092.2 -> 1.97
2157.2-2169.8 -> 2.05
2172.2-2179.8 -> 2.2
